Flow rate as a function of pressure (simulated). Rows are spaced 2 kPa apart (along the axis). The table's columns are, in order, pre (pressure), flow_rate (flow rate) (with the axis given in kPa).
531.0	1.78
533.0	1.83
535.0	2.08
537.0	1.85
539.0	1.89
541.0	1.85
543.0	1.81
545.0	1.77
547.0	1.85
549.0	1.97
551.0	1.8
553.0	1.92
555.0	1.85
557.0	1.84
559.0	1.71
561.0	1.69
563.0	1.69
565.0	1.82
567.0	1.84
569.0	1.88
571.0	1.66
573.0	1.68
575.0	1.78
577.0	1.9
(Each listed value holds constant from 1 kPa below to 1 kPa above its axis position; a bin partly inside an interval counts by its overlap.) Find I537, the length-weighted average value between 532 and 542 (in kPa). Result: 1.9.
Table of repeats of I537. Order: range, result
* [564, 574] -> 1.78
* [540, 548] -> 1.82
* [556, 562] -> 1.75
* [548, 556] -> 1.88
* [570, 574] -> 1.67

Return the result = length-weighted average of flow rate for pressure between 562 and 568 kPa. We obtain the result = 1.78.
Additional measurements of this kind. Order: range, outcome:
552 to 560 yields 1.83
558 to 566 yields 1.73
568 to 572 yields 1.77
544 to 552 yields 1.85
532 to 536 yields 1.96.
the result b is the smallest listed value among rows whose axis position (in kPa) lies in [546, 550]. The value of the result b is 1.85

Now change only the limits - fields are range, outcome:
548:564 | 1.69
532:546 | 1.77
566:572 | 1.66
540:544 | 1.81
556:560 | 1.71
